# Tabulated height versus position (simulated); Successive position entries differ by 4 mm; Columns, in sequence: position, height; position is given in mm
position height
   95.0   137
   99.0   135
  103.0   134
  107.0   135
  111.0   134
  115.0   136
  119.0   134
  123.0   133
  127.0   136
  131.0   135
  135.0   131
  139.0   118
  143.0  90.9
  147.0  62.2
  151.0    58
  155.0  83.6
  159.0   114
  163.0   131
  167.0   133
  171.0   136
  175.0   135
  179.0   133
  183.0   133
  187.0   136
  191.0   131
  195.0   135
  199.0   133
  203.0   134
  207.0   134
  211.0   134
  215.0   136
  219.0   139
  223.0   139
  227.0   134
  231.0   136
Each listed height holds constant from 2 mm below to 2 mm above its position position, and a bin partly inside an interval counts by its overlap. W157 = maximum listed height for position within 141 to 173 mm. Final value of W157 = 136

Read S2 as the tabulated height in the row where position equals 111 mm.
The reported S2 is 134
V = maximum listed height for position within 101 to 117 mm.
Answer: 136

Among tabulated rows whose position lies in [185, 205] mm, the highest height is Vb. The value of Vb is 136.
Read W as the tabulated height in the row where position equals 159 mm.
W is 114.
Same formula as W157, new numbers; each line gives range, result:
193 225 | 139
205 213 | 134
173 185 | 135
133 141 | 131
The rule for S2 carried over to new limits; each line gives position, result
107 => 135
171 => 136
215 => 136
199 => 133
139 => 118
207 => 134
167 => 133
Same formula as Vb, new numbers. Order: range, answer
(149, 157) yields 83.6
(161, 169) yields 133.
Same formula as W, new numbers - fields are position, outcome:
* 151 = 58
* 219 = 139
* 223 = 139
